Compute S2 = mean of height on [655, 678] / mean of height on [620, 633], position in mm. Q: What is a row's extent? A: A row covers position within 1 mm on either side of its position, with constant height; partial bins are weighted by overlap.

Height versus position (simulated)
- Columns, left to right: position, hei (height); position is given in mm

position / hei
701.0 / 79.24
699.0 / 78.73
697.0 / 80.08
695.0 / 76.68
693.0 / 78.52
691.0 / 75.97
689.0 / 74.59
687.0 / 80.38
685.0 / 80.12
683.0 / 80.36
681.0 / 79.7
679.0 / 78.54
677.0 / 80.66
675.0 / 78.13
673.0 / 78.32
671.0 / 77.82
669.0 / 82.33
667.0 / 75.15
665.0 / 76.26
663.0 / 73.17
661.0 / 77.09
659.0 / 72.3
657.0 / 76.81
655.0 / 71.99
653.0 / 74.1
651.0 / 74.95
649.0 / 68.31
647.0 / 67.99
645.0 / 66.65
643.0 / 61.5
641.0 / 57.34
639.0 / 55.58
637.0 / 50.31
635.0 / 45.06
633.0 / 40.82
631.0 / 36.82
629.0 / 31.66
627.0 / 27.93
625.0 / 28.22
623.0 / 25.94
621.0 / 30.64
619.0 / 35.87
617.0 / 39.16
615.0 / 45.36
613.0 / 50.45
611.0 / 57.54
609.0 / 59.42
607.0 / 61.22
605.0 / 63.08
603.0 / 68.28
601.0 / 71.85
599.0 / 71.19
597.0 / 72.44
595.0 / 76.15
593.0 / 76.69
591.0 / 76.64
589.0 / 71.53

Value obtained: 2.48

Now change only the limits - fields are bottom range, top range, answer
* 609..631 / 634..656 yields 1.65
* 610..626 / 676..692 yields 2.01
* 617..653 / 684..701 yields 1.63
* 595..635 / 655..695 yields 1.58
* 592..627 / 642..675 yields 1.36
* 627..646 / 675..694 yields 1.63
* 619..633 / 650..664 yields 2.37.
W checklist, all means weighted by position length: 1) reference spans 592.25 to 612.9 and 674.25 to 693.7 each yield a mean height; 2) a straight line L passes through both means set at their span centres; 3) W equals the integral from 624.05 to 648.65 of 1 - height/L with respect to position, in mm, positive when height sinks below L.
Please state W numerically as 8.2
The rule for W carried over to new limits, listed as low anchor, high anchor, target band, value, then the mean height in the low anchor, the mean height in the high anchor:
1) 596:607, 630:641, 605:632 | 7.8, 68.6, 46.8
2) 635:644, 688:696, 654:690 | -4.9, 54.9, 76.4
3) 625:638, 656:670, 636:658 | -3.6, 38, 76.2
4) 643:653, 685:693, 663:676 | -0.7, 69.1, 77.6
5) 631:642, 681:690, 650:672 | -4.1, 48.6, 79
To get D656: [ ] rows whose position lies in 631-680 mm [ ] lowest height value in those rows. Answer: 36.82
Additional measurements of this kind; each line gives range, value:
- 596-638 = 25.94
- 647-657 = 67.99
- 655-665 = 71.99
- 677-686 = 78.54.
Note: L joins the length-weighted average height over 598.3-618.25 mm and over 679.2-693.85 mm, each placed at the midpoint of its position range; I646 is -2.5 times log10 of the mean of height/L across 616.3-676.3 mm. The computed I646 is 0.18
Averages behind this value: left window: 58.3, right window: 78.5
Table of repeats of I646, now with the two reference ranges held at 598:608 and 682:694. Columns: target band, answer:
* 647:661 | 0.01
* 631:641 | 0.44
